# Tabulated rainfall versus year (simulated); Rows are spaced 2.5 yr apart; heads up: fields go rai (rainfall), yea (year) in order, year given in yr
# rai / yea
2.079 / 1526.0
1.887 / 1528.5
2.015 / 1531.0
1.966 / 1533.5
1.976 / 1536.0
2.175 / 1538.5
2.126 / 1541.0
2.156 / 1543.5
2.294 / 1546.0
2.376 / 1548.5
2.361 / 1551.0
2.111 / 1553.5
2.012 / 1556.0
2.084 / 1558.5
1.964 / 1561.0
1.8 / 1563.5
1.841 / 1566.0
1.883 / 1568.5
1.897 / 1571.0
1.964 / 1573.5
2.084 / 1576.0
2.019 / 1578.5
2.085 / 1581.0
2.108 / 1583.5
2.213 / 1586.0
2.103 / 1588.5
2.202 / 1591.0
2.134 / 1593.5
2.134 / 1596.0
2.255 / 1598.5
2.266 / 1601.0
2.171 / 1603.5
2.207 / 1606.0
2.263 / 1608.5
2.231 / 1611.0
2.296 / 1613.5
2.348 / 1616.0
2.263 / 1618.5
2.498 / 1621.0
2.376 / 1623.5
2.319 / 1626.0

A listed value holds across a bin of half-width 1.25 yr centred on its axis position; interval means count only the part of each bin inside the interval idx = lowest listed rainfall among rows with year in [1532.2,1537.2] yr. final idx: 1.966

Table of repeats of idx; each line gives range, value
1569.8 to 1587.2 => 1.897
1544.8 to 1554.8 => 2.111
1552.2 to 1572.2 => 1.8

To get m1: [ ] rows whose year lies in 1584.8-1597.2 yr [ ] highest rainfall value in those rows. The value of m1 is 2.213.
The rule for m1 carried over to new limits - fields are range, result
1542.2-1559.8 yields 2.376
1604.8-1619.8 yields 2.348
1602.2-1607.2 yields 2.207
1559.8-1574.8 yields 1.964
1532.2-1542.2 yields 2.175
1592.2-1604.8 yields 2.266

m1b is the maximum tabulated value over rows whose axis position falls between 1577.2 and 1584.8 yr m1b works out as 2.108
